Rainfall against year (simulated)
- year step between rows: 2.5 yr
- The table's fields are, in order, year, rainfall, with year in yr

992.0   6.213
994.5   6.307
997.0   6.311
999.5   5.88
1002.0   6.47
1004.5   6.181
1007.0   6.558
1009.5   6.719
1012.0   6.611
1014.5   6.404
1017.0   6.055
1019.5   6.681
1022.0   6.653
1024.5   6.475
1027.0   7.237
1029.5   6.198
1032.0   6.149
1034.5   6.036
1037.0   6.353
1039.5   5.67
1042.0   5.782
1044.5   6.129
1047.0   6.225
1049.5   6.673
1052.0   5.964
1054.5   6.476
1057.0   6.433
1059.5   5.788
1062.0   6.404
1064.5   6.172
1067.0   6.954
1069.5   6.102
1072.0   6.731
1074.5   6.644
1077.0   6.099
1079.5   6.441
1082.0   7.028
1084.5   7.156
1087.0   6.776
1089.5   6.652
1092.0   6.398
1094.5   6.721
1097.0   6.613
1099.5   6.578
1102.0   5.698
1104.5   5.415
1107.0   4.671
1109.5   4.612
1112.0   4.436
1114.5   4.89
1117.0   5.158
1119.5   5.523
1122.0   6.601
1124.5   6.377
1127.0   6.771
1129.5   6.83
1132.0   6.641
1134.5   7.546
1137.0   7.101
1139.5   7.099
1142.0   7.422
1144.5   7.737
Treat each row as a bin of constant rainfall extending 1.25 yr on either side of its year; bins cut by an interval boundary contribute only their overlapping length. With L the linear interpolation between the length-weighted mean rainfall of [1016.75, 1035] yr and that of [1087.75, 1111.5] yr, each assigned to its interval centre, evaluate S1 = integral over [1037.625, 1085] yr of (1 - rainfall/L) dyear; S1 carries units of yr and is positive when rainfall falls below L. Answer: -1.2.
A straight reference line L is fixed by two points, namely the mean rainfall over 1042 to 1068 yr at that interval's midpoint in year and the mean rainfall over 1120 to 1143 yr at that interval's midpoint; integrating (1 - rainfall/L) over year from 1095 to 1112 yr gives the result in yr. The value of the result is 2.80 yr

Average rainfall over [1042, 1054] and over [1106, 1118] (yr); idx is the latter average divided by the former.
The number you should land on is 0.8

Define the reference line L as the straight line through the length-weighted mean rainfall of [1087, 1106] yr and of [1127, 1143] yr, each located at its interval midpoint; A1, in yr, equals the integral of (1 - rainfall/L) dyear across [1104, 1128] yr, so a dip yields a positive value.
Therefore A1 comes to 4.6 yr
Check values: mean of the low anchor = 6.31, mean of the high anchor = 7.08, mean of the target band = 5.43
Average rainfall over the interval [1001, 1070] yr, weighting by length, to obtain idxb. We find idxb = 6.34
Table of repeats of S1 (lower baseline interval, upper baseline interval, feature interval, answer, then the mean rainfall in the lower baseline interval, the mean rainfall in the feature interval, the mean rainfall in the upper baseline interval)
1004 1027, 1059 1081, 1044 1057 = 0.3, 6.53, 6.32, 6.4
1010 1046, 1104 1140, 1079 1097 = -1.9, 6.32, 6.74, 5.97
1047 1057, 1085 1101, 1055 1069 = 0.2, 6.36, 6.34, 6.63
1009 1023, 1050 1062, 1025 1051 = 0.4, 6.51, 6.25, 6.22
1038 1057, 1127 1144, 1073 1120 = 4.8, 6.15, 5.99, 7.11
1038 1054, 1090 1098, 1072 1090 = -0.7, 6.1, 6.69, 6.58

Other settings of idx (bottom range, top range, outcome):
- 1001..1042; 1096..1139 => 0.94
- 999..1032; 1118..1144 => 1.05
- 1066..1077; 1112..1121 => 0.78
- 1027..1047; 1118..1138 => 1.08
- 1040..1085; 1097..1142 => 0.95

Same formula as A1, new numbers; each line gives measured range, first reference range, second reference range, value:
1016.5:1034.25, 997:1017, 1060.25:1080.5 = -0.3 yr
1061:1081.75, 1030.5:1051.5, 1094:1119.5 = -2.4 yr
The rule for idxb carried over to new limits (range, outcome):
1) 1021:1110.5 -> 6.28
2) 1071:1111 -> 6.25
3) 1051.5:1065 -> 6.22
